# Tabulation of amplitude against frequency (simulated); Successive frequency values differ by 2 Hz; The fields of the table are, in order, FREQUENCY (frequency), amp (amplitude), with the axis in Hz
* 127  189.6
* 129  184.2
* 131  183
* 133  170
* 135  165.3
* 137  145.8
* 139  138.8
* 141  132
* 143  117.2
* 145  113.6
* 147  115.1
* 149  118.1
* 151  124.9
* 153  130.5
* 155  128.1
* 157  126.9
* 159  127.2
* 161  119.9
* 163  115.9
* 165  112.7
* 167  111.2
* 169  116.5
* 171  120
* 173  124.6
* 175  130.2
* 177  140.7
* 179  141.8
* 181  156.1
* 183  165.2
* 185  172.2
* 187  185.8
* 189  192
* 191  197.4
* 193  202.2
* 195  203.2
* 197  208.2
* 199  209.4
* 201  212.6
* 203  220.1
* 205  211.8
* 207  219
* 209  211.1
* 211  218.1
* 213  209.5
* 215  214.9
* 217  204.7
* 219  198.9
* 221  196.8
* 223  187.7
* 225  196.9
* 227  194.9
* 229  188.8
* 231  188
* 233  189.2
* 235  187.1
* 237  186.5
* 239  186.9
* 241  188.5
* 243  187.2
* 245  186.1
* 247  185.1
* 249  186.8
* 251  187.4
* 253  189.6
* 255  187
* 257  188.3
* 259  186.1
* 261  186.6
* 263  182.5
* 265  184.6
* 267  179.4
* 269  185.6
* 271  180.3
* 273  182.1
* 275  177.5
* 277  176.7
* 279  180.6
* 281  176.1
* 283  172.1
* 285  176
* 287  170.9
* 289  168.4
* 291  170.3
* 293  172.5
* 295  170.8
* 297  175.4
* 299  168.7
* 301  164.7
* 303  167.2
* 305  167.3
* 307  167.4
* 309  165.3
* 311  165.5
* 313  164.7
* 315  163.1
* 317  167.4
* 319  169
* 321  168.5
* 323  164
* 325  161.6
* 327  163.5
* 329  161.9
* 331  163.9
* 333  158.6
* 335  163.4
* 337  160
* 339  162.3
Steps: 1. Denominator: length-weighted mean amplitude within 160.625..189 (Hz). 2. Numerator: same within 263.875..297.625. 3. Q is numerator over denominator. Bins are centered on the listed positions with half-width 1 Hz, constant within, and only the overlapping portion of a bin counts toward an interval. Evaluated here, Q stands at 1.3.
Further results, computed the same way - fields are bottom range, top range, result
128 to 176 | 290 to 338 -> 1.26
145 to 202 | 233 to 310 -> 1.20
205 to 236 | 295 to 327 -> 0.83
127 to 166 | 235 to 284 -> 1.35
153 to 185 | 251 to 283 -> 1.40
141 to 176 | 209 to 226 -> 1.68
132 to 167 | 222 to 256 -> 1.46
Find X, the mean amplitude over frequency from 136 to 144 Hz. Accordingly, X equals 133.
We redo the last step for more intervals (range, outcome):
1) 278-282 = 178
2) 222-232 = 191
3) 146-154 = 122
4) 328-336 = 162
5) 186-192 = 192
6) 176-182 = 146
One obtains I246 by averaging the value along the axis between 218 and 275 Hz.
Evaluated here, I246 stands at 187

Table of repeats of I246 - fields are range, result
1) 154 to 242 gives 175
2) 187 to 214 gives 208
